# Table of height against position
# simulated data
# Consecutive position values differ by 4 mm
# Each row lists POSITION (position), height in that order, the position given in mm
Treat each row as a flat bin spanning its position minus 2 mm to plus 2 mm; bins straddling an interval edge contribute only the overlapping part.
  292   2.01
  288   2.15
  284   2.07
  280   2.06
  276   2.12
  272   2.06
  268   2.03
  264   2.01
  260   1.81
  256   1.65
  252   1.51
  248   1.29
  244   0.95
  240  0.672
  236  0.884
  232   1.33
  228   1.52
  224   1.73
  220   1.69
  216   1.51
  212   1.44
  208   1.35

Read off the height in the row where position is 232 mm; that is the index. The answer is 1.33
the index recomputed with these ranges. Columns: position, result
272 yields 2.06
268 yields 2.03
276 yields 2.12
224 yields 1.73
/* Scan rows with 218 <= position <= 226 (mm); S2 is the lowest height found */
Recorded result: 1.69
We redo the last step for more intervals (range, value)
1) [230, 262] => 0.672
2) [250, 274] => 1.51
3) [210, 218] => 1.44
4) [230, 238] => 0.884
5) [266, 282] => 2.03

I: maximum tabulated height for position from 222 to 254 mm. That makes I 1.73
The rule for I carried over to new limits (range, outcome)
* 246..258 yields 1.65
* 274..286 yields 2.12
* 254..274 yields 2.06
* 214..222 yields 1.69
